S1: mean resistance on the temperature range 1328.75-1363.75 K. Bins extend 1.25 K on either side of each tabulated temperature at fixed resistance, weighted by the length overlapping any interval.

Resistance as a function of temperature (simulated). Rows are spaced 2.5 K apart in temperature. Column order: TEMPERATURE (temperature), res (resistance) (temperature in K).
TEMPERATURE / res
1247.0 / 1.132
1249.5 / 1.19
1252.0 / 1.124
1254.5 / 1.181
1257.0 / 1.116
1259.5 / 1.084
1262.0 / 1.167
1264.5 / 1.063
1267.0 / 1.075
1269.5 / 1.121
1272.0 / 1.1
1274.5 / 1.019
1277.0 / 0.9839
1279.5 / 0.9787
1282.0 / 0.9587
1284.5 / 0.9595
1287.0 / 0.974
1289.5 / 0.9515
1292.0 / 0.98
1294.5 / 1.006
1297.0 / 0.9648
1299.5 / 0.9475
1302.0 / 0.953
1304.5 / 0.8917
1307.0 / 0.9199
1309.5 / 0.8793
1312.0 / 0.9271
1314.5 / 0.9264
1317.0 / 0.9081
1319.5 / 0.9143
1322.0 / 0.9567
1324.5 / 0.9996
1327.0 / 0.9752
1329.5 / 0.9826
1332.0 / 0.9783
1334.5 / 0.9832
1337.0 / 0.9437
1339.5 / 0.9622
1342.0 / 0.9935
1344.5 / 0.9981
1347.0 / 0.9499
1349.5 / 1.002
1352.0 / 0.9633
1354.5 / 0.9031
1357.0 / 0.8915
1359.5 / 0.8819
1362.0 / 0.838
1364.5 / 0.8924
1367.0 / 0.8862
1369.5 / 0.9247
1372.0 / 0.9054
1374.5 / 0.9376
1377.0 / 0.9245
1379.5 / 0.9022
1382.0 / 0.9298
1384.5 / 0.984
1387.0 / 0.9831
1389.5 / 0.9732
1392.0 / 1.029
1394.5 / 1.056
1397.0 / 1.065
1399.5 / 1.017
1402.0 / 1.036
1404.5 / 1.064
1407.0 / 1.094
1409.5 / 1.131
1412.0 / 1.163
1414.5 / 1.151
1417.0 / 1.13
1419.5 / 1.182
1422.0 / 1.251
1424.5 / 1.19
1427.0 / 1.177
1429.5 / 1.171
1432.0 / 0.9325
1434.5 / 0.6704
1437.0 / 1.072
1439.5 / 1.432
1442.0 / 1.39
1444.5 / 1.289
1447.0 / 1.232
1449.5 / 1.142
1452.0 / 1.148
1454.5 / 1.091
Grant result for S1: 0.947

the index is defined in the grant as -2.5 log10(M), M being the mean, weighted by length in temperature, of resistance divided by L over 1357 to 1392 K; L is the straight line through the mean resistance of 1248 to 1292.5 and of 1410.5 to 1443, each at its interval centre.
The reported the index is 0.21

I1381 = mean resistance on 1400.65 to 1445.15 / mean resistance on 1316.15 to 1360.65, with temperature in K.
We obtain 1.19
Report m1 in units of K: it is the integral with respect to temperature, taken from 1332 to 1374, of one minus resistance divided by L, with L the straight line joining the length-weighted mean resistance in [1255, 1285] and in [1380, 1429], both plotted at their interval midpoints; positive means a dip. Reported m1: 5.5 K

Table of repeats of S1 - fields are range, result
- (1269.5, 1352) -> 0.967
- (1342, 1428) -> 1.01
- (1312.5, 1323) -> 0.926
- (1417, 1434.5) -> 1.11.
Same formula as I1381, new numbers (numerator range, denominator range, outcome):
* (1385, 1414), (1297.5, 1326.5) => 1.13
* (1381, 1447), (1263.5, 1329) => 1.13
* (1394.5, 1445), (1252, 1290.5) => 1.07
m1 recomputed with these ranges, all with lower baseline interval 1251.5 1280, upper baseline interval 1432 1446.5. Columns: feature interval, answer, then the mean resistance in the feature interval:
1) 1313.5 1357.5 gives 6.1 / 0.959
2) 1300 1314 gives 2.4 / 0.917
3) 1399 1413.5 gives 0.7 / 1.09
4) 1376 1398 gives 2.9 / 0.983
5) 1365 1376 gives 2.1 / 0.912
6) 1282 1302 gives 2.4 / 0.967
